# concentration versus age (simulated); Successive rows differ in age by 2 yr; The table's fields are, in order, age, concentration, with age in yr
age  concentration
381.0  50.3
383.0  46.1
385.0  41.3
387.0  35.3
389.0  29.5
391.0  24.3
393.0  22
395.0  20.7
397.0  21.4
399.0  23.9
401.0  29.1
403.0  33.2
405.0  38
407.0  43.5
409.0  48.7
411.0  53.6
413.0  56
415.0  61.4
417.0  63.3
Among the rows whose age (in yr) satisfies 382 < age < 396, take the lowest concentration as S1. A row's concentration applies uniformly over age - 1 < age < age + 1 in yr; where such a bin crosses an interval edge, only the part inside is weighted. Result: 20.7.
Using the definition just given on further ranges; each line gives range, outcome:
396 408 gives 21.4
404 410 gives 38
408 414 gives 48.7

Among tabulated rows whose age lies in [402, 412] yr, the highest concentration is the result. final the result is 53.6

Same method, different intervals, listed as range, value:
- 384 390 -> 41.3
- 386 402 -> 35.3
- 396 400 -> 23.9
